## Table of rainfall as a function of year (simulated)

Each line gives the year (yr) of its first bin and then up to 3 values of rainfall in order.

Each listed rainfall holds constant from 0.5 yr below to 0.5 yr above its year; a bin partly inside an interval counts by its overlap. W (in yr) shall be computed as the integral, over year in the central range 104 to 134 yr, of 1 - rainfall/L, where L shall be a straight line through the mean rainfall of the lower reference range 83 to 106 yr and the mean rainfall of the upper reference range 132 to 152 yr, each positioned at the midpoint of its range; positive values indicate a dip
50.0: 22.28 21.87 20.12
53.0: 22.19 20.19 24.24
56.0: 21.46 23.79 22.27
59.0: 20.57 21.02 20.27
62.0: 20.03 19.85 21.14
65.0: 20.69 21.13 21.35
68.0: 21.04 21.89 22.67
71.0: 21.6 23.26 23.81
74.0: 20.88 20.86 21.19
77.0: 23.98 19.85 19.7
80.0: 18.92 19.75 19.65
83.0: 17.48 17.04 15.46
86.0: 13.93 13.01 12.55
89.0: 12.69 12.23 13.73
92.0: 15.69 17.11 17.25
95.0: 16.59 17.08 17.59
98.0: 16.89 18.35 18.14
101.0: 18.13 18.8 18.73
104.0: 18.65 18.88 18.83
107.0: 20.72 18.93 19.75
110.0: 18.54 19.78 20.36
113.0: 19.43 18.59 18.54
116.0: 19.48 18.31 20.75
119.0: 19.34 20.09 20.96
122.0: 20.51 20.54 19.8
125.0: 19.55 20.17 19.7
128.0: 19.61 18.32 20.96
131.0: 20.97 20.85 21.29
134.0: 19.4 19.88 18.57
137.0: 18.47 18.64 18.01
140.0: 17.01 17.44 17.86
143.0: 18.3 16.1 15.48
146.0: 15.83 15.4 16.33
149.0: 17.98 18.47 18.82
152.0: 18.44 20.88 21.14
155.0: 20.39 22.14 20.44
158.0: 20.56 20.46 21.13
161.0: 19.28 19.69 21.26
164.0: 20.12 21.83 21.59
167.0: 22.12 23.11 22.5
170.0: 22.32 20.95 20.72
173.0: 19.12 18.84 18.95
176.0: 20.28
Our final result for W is -4.48 yr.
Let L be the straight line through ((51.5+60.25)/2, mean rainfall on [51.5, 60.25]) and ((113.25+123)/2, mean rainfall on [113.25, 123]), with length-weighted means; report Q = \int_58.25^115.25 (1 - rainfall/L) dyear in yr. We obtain 5.2 yr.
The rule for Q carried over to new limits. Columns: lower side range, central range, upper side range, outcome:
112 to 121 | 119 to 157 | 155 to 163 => 1.8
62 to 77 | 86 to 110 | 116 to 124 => 4.3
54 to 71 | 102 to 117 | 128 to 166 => 0.7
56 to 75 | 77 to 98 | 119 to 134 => 4.5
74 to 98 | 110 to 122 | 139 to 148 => -1.9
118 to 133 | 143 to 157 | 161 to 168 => 1.6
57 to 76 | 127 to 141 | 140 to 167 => 0.2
